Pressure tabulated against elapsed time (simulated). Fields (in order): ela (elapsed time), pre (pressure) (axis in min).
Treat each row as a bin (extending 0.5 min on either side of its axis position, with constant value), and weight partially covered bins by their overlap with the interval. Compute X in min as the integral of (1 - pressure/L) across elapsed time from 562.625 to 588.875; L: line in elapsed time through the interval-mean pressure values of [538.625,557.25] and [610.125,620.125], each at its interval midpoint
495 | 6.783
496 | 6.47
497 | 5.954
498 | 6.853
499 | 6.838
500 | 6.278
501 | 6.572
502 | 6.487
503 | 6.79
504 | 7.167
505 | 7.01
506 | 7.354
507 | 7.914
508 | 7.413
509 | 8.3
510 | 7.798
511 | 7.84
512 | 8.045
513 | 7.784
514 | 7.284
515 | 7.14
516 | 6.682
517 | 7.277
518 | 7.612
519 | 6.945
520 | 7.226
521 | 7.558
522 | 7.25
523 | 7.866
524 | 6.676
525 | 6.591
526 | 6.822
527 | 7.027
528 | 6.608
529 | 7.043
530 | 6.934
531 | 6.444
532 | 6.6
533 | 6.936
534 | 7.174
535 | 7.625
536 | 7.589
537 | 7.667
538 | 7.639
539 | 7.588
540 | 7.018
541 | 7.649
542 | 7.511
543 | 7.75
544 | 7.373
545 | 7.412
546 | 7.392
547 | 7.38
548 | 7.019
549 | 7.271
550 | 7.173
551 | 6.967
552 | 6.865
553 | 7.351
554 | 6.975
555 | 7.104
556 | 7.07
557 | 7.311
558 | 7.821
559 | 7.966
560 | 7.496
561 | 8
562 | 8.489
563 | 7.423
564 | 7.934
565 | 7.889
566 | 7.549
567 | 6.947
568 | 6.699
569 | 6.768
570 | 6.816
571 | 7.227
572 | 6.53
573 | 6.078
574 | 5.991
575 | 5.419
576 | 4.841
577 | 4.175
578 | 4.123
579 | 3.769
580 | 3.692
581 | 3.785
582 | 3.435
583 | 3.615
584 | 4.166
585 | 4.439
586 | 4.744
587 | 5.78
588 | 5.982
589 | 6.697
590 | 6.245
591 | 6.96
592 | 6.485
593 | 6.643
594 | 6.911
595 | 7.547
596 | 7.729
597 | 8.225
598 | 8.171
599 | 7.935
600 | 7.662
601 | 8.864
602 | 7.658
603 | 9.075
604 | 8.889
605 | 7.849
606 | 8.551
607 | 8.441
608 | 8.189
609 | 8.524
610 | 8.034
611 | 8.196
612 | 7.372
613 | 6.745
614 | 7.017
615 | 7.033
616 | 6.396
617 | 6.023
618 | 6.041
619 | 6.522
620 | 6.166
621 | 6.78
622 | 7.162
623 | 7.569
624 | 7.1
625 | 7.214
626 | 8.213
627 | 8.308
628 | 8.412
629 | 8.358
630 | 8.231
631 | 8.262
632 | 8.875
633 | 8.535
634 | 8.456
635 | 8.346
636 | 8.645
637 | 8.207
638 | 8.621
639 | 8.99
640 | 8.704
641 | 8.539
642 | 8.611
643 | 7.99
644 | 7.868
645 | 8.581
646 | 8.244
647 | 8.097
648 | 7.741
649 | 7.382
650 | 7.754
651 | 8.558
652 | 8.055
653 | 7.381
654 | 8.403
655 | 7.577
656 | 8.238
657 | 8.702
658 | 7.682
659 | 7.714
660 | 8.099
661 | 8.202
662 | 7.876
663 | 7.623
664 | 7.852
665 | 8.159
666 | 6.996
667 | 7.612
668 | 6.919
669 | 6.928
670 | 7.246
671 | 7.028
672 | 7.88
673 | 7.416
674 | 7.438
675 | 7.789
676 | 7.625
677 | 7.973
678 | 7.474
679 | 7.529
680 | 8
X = 5.5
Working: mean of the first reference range 7.27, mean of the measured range 5.62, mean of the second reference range 6.82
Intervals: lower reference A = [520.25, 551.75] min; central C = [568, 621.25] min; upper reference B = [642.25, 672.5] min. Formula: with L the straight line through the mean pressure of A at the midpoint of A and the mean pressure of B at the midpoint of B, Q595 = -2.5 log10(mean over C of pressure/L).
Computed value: 0.15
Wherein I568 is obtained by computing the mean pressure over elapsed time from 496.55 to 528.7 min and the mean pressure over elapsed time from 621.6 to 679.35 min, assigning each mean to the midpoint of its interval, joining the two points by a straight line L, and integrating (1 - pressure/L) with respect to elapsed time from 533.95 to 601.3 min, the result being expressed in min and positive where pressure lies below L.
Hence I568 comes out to 6.7 min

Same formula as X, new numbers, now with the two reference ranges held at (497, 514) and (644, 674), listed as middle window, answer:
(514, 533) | 0.7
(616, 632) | 0.6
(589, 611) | -0.7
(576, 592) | 5.7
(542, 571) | 0.2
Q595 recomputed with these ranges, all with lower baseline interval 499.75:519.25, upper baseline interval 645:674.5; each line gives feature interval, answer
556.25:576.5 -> 0.062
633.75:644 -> -0.105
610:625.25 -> 0.107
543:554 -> 0.028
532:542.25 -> -0.001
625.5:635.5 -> -0.098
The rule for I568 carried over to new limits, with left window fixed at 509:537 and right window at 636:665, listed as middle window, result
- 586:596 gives 1.5 min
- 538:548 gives -0.1 min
